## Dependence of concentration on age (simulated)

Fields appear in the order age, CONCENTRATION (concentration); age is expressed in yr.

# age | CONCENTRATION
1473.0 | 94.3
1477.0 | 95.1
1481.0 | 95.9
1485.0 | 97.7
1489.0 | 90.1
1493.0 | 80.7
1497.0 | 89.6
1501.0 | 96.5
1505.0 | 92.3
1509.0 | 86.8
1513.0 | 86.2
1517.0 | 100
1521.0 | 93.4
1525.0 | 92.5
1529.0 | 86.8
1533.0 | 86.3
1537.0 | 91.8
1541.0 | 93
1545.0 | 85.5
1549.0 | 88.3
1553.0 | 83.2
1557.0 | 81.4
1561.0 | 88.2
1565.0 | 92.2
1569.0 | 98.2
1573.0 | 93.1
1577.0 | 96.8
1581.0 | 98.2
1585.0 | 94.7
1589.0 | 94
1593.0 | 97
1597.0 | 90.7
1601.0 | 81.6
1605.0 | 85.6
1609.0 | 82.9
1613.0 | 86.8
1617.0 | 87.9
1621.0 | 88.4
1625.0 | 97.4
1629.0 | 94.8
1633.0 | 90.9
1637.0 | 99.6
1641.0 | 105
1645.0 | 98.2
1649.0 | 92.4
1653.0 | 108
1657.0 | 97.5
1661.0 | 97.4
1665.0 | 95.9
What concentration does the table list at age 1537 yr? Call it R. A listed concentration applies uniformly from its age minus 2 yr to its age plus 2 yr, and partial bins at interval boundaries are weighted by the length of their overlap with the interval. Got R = 91.8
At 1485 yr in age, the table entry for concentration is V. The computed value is 97.7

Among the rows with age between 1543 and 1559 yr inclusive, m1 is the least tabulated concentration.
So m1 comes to 81.4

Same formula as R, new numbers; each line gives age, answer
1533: 86.3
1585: 94.7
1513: 86.2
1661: 97.4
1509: 86.8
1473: 94.3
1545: 85.5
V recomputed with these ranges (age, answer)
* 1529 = 86.8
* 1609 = 82.9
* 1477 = 95.1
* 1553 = 83.2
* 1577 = 96.8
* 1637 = 99.6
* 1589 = 94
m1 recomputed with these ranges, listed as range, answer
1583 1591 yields 94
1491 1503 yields 80.7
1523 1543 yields 86.3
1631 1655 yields 90.9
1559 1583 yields 88.2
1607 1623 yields 82.9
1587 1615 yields 81.6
